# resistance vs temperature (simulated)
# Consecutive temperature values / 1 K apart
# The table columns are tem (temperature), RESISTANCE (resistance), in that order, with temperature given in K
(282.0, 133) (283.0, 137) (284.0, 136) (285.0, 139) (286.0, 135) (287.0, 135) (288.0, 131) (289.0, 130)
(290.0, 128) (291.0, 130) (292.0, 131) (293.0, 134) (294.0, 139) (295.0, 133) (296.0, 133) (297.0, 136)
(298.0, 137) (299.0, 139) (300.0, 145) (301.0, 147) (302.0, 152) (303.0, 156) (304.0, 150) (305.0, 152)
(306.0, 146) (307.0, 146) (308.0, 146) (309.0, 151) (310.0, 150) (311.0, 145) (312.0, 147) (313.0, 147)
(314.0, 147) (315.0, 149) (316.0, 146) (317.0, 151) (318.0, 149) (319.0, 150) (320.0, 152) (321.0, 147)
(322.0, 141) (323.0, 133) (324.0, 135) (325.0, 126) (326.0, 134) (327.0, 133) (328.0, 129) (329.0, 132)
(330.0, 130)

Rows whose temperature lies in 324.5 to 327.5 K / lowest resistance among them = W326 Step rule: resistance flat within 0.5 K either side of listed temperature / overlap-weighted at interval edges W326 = 126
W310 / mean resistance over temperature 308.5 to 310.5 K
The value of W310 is 150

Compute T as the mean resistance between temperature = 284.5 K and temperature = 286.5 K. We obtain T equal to 137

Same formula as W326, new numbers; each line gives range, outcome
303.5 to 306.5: 146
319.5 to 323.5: 133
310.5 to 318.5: 145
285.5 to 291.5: 128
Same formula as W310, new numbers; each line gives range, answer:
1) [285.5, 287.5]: 135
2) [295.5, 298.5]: 135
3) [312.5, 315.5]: 148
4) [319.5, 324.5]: 142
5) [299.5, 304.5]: 150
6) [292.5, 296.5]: 135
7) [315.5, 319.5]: 149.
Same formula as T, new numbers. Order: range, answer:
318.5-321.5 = 150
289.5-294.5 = 132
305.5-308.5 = 146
